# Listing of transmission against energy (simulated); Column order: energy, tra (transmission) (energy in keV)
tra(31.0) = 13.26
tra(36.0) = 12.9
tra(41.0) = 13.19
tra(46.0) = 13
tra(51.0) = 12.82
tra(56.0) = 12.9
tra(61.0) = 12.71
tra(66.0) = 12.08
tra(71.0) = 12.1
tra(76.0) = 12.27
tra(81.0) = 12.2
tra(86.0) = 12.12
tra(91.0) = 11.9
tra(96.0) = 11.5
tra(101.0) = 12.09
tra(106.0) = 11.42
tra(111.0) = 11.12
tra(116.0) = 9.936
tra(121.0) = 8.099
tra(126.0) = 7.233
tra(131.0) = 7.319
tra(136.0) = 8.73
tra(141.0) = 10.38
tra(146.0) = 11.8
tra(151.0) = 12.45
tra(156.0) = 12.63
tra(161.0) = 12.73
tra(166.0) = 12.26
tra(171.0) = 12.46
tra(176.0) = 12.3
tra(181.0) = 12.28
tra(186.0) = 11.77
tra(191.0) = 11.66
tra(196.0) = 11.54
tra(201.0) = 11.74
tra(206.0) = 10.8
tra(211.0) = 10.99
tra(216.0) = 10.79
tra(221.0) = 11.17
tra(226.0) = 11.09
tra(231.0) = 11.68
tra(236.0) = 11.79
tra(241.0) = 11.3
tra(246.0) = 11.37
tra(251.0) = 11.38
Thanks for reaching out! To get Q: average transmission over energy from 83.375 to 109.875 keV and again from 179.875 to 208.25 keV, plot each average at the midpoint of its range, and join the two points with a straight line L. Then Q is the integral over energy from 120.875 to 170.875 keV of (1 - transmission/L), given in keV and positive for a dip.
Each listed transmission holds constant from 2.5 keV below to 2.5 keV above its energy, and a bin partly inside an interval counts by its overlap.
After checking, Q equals 4.8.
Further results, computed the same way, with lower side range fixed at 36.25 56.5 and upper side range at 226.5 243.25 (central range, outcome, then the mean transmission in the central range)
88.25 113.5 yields 1.9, 11.6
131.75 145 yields 3.0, 9.51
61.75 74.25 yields 0.6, 12.2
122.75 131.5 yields 3.6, 7.34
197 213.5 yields 0.8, 11.2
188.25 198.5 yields 0.2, 11.6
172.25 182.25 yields -0.3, 12.3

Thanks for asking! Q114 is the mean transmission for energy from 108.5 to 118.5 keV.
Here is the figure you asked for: 10.5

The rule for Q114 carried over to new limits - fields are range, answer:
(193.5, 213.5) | 11.3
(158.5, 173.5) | 12.5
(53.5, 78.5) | 12.4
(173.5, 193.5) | 12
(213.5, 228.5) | 11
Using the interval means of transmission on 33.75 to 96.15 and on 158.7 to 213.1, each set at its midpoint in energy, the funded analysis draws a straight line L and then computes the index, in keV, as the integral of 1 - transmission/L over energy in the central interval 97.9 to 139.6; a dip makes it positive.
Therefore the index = 9.11 keV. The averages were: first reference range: 12.5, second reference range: 11.9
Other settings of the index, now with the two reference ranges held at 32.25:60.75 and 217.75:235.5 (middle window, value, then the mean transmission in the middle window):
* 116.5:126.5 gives 3.32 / 8.21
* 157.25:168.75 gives -0.57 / 12.5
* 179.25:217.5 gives 0.51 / 11.4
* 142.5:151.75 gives 0.14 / 11.9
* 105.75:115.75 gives 1.17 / 10.9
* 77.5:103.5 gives 1.22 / 12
